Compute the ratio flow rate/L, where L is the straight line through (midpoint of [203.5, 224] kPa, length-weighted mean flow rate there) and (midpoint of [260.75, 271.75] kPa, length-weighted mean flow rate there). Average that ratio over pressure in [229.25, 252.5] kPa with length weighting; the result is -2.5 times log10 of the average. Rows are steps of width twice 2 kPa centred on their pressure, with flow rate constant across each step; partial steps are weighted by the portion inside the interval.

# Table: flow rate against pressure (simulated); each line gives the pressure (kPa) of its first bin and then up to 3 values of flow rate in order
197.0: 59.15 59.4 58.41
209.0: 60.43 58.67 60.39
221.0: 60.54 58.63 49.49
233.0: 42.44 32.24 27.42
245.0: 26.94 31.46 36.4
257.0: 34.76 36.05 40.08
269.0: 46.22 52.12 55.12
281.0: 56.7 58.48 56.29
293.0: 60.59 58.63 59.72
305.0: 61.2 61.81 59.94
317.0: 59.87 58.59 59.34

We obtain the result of 0.45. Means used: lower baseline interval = 59.7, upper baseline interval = 42.3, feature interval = 33.7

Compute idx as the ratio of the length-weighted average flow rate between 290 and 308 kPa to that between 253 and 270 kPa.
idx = 1.6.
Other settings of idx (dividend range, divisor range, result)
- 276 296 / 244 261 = 1.74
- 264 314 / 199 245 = 1.11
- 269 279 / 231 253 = 1.60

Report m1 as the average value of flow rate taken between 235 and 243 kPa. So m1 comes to 29.8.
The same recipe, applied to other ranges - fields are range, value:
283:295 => 58.5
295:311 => 60.3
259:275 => 43.6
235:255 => 30.9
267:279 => 51.2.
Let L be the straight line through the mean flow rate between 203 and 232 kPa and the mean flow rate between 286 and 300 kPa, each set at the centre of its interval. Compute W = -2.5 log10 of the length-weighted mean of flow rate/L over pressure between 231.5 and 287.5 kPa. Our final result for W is 0.372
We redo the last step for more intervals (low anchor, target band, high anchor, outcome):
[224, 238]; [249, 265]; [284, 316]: 0.386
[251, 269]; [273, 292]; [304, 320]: -0.184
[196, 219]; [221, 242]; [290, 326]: 0.316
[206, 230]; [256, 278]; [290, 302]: 0.319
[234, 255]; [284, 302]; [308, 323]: -0.156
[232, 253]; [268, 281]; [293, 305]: -0.100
